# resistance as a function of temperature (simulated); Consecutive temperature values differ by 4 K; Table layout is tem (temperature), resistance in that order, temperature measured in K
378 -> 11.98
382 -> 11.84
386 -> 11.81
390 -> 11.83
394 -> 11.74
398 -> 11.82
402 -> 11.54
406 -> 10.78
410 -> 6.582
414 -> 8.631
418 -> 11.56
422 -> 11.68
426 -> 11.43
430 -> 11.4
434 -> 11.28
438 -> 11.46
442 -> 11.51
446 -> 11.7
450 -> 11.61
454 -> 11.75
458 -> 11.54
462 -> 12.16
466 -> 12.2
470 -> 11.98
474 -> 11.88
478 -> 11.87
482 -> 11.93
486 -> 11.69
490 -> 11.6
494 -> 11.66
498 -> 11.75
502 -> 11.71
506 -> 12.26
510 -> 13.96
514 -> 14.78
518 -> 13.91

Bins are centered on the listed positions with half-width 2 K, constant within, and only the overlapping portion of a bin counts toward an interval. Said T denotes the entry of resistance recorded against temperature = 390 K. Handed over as 11.83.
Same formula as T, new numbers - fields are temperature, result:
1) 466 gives 12.2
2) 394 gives 11.74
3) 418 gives 11.56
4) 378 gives 11.98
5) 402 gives 11.54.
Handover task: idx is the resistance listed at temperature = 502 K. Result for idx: 11.71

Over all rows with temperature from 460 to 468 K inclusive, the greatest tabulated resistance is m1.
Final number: 12.2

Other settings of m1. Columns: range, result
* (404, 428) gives 11.68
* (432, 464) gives 12.16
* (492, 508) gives 12.26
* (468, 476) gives 11.98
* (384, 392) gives 11.83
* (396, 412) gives 11.82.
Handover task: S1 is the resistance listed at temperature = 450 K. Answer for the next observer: 11.61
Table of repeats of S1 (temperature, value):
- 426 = 11.43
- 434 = 11.28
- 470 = 11.98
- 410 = 6.582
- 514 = 14.78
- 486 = 11.69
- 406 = 10.78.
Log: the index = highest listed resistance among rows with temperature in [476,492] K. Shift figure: 11.93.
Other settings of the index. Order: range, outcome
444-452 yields 11.7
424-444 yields 11.51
